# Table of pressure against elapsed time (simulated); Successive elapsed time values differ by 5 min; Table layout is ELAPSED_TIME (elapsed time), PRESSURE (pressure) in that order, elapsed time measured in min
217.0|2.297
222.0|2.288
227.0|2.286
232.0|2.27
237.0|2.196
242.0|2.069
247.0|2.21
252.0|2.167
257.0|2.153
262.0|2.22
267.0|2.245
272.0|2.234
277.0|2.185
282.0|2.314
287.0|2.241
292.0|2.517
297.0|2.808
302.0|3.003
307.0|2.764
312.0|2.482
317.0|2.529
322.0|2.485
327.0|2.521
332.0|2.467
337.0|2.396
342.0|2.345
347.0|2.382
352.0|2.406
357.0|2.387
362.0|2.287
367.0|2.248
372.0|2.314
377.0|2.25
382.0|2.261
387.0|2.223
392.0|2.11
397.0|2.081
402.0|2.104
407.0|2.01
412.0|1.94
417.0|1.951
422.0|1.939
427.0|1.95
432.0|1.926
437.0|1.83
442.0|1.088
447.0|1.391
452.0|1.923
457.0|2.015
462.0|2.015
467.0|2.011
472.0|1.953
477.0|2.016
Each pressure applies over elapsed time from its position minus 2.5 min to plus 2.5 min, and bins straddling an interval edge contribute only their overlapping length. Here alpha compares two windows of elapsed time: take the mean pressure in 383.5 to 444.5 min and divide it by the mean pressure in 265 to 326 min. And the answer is 0.8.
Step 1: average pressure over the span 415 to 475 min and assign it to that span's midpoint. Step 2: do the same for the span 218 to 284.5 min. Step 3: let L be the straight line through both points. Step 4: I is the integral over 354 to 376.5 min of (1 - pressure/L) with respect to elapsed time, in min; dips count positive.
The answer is -3.5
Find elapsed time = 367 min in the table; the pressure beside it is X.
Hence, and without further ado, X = 2.248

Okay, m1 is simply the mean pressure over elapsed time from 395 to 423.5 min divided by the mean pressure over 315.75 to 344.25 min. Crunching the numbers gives 0.82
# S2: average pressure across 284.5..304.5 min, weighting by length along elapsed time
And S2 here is 2.64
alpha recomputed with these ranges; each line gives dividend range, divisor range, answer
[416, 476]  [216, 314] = 0.78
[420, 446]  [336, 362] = 0.73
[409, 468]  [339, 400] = 0.80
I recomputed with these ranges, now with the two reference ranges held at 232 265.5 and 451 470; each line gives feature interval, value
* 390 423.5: 0.4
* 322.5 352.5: -4.6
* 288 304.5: -4.6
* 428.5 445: 3.2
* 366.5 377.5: -1.1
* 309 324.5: -2.8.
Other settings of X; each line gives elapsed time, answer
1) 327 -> 2.521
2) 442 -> 1.088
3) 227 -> 2.286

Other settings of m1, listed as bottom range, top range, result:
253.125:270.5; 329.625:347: 1.09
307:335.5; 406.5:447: 0.71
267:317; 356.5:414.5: 0.87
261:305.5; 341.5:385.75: 0.95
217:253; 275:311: 1.15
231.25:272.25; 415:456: 0.80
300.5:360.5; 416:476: 0.73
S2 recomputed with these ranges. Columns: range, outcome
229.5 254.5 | 2.18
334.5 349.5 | 2.37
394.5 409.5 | 2.06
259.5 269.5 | 2.23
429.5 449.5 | 1.56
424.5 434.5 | 1.94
